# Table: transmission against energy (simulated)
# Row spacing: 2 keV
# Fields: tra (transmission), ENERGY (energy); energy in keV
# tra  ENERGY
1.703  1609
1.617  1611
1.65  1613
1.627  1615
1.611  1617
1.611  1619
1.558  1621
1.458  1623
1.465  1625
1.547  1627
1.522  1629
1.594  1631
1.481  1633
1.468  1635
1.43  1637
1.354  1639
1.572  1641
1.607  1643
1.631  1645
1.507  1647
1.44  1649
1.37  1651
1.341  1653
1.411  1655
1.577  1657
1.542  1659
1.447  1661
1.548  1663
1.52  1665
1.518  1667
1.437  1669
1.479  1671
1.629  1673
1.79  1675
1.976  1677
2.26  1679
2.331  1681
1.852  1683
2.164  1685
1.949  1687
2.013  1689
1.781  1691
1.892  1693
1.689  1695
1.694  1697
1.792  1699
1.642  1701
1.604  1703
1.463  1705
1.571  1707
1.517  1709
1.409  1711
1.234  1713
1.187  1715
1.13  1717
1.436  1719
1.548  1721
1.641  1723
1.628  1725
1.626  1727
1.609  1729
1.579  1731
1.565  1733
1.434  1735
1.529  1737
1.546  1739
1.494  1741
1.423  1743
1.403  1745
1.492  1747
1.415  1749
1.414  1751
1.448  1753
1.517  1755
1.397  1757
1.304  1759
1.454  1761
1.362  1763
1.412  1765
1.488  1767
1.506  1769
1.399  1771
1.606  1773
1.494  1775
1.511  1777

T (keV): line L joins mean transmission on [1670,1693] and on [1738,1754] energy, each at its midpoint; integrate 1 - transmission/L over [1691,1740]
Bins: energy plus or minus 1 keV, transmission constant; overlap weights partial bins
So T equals 3.8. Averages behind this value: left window 1.93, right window 1.45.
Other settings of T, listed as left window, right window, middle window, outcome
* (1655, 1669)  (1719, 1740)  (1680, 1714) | -4.5 keV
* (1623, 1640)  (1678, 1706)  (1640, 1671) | 2.5 keV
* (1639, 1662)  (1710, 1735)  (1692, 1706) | -2.0 keV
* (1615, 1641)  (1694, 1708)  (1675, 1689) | -4.0 keV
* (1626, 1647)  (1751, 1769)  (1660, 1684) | -3.9 keV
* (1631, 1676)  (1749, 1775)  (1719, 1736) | -1.2 keV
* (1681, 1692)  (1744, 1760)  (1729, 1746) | 0.5 keV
